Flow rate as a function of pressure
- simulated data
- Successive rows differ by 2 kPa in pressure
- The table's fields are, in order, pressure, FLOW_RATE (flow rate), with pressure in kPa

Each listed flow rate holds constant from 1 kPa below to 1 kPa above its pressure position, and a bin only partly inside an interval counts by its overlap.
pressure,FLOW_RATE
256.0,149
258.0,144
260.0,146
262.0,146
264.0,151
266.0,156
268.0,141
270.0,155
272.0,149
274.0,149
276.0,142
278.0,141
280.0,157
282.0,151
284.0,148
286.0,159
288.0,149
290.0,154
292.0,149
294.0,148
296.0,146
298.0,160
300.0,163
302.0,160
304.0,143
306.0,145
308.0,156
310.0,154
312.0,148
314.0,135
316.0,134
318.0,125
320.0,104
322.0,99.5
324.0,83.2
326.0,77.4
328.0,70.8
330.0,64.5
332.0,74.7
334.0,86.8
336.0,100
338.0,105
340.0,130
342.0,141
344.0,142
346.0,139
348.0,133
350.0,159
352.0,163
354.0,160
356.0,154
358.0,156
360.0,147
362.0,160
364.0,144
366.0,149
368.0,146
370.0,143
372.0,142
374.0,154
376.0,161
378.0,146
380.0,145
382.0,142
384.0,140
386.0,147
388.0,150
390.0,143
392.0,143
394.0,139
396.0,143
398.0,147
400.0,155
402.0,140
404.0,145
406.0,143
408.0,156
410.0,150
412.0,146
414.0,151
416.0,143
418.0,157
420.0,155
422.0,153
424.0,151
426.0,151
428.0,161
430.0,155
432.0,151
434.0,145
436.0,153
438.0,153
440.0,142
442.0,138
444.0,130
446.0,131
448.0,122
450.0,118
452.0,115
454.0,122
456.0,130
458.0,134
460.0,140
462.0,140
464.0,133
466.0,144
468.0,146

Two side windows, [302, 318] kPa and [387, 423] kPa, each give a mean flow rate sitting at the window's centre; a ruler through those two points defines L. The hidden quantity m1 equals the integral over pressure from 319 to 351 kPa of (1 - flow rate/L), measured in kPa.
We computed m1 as 8.5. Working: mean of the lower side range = 145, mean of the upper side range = 148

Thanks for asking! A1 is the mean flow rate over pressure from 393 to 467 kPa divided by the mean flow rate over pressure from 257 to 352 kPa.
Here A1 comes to 1.1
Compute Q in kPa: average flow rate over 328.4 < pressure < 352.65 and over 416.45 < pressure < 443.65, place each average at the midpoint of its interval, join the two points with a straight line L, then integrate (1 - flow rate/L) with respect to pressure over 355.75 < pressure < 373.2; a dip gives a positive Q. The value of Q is -3.1 kPa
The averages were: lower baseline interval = 118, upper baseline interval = 150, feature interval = 149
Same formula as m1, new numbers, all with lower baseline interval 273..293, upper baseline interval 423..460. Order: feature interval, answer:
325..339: 6.09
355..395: -1.10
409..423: -0.99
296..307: -0.36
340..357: -0.28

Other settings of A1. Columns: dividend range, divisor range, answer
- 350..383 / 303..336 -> 1.35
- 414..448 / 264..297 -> 0.98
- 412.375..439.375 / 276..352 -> 1.16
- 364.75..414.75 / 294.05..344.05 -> 1.20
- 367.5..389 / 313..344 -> 1.42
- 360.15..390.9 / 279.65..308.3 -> 0.97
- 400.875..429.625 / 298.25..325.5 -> 1.12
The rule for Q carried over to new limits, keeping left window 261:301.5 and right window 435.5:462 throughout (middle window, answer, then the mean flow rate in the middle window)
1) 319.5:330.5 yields 4.7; 83.1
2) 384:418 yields -2.1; 146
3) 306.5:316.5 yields 0.1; 146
